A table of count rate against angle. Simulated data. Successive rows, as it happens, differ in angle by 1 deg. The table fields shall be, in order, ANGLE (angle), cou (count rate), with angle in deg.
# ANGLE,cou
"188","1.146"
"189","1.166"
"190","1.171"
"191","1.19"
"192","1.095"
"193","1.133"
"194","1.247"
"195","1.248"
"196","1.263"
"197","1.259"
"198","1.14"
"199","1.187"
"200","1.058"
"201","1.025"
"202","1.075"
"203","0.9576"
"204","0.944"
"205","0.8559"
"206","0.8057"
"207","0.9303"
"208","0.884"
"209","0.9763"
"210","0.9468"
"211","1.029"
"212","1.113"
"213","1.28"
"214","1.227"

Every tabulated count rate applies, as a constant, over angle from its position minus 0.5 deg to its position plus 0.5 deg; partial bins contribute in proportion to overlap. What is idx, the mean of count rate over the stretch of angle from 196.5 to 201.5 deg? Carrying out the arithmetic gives 1.13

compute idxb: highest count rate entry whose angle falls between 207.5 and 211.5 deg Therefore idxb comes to 1.029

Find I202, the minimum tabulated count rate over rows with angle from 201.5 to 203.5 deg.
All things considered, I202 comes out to 0.9576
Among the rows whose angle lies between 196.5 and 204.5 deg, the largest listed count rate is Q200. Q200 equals 1.259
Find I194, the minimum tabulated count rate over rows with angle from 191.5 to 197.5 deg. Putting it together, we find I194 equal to 1.095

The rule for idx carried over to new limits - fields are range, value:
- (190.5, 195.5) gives 1.18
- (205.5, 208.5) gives 0.873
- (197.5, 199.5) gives 1.16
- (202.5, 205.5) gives 0.919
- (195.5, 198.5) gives 1.22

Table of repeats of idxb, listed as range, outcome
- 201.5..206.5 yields 1.075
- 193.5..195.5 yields 1.248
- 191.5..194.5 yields 1.247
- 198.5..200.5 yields 1.187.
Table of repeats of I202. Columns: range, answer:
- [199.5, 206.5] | 0.8057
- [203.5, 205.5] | 0.8559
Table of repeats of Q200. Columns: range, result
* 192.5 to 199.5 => 1.263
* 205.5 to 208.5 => 0.9303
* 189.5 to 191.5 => 1.19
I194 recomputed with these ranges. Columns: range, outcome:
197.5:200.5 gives 1.058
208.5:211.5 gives 0.9468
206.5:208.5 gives 0.884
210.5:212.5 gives 1.029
